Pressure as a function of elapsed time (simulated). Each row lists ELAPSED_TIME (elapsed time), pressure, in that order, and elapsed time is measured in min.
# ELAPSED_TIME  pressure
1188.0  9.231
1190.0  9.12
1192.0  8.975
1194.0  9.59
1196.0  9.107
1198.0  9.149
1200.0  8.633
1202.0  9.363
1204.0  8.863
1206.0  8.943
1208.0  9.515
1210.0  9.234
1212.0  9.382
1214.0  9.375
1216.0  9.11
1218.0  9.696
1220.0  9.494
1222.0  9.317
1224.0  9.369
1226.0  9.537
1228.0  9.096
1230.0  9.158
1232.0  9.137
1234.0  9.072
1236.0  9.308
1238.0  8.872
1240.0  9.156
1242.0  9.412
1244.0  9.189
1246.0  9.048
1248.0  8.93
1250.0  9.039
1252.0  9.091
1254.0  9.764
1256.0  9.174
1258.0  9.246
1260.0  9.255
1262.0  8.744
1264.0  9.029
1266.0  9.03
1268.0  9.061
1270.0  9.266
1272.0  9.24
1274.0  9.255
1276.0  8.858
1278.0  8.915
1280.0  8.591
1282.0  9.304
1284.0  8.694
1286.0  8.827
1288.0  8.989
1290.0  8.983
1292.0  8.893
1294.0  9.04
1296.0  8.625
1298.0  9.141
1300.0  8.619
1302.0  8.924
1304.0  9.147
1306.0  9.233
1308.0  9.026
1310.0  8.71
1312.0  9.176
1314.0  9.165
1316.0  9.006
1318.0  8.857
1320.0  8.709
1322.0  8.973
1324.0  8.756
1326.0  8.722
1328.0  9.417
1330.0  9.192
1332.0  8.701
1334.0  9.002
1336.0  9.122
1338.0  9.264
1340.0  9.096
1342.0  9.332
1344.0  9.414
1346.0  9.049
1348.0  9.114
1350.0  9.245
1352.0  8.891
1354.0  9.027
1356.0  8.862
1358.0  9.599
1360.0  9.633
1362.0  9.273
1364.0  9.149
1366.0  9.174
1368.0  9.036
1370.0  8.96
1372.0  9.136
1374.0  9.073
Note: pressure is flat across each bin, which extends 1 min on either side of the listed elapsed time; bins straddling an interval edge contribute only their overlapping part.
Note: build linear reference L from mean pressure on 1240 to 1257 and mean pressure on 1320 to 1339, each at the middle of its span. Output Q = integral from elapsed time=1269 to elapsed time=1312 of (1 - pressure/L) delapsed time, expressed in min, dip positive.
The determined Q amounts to 0.6 min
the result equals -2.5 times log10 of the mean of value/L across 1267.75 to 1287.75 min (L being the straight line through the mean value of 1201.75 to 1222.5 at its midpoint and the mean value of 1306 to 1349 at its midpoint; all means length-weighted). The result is 0.02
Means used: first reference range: 9.3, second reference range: 9.04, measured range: 9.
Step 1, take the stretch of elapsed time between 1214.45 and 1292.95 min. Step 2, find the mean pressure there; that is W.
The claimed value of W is 9.13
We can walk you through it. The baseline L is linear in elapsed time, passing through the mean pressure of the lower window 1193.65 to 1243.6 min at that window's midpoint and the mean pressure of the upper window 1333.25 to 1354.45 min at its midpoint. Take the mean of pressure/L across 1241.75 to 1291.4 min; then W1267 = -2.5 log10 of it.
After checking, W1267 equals 0.02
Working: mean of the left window 9.23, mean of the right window 9.15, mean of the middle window 9.07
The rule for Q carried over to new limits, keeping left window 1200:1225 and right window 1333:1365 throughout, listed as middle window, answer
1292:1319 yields 0.73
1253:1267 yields 0.11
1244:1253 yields 0.20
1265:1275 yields 0.08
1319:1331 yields 0.32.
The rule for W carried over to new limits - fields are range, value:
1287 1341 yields 8.98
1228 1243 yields 9.16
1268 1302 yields 8.95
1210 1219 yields 9.37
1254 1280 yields 9.1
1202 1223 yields 9.3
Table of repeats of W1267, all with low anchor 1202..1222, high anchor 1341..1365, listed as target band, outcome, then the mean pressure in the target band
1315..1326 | 0.05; 8.85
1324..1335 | 0.03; 8.98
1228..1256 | 0.01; 9.17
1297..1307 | 0.03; 9.01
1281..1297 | 0.04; 8.92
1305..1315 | 0.02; 9.06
